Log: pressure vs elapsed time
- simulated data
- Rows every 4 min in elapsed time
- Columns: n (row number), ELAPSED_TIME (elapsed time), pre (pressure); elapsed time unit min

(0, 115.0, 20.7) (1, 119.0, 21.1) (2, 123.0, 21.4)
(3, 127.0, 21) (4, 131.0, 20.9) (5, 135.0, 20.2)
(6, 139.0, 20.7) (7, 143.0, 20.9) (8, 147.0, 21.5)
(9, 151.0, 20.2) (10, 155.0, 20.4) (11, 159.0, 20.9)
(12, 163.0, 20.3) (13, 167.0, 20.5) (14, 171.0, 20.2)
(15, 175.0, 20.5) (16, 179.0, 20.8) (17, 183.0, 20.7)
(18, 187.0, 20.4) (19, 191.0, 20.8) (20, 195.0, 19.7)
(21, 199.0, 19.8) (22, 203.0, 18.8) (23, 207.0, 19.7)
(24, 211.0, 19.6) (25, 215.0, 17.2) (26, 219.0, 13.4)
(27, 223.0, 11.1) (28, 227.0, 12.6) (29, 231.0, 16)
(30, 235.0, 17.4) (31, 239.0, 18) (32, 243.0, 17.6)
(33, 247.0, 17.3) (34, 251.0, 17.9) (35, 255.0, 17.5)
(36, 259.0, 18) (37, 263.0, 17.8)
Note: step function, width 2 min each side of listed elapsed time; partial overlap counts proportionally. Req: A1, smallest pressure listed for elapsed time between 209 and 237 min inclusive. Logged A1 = 11.1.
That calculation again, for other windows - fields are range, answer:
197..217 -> 17.2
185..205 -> 18.8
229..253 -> 16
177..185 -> 20.7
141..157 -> 20.2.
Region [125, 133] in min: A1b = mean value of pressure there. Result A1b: 20.9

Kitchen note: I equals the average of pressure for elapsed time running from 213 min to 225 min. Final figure 13.9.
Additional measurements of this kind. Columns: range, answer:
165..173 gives 20.4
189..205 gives 19.8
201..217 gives 18.8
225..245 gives 16.3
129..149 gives 20.8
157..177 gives 20.5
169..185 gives 20.6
